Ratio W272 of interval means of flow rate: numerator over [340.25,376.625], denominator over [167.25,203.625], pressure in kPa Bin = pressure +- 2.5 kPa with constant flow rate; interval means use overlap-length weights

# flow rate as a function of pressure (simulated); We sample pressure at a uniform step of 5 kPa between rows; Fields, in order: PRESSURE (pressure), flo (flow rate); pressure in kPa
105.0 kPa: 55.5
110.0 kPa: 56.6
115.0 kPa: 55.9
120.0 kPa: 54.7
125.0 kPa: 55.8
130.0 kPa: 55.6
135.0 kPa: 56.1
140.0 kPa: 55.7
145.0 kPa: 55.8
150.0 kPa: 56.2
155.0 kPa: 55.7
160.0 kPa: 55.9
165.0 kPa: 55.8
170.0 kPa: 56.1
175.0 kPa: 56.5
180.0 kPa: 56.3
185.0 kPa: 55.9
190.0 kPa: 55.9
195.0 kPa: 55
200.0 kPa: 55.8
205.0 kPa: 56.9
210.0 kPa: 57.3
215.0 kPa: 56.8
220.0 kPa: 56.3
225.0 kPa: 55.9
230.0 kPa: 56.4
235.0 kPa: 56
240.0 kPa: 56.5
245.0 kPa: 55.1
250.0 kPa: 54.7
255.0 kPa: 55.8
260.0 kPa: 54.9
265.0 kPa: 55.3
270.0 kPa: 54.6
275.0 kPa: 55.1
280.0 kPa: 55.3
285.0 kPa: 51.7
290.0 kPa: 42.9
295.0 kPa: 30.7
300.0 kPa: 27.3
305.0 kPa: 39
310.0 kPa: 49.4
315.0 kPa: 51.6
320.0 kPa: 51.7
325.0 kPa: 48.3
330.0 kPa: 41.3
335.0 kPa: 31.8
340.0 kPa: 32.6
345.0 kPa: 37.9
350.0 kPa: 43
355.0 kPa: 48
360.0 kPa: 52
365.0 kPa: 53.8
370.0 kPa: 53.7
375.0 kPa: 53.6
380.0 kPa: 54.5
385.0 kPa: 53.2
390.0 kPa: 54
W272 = 0.9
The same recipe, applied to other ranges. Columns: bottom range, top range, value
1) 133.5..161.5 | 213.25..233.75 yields 1.01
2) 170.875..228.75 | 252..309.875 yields 0.85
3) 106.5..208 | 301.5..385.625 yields 0.83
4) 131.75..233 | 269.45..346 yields 0.78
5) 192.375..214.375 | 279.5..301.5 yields 0.73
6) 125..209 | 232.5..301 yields 0.91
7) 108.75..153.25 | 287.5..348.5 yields 0.72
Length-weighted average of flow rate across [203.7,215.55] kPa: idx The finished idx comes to 57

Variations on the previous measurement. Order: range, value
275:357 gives 43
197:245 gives 56.3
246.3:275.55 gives 55.1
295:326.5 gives 43.3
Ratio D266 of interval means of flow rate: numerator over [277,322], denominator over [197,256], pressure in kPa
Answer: 0.79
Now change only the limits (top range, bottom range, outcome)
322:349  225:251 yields 0.70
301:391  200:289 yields 0.84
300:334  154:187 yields 0.80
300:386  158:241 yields 0.82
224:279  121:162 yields 0.99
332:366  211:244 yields 0.75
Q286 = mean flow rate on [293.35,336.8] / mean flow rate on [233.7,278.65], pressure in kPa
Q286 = 0.75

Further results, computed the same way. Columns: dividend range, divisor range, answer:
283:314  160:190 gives 0.72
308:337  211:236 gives 0.81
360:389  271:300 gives 1.17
